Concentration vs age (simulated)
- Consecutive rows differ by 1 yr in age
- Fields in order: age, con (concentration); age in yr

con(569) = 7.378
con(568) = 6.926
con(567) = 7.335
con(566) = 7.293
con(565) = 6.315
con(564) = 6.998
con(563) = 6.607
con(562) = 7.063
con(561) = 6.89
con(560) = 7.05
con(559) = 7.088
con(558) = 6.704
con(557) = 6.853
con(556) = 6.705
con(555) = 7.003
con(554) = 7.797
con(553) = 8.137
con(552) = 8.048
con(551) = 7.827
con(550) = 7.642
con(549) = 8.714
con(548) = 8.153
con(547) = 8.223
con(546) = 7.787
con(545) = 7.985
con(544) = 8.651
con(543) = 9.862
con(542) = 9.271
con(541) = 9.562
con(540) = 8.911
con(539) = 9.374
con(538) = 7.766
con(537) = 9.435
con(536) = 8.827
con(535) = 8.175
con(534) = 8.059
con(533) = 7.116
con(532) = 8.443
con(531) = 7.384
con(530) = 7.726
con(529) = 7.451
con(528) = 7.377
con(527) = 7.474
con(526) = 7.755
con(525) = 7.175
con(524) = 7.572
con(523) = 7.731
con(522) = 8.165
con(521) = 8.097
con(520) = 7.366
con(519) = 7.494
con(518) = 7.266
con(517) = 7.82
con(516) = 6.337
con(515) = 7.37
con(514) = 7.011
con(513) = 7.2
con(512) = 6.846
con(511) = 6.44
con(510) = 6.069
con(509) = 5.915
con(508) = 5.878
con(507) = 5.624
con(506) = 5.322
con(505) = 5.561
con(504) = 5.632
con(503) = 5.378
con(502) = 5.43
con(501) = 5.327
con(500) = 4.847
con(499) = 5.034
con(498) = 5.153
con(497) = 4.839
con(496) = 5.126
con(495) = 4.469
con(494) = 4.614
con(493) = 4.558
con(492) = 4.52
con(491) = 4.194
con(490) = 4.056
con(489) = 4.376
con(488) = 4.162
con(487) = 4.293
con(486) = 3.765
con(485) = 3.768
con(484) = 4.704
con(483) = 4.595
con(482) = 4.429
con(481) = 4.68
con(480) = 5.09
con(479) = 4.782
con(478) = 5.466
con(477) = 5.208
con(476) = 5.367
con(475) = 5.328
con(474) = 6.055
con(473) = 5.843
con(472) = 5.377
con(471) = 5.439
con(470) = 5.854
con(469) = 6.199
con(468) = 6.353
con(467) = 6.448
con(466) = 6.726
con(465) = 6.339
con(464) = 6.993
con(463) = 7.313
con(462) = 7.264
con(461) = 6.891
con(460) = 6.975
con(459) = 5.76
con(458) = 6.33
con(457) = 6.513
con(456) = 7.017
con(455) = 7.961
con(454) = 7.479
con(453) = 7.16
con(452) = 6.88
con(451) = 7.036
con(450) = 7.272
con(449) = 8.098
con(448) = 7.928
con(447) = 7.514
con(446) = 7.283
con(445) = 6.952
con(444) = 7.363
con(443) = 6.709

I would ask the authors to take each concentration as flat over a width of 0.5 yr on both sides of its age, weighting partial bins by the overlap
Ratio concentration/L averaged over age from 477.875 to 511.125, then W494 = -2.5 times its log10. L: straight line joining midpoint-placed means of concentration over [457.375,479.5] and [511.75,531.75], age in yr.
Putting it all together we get 0.35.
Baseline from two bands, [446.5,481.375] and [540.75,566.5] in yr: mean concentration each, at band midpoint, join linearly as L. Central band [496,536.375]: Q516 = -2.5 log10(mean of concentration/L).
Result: 0.06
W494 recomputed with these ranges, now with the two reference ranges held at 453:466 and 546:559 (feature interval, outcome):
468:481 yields 0.26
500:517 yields 0.19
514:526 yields -0.01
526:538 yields -0.06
